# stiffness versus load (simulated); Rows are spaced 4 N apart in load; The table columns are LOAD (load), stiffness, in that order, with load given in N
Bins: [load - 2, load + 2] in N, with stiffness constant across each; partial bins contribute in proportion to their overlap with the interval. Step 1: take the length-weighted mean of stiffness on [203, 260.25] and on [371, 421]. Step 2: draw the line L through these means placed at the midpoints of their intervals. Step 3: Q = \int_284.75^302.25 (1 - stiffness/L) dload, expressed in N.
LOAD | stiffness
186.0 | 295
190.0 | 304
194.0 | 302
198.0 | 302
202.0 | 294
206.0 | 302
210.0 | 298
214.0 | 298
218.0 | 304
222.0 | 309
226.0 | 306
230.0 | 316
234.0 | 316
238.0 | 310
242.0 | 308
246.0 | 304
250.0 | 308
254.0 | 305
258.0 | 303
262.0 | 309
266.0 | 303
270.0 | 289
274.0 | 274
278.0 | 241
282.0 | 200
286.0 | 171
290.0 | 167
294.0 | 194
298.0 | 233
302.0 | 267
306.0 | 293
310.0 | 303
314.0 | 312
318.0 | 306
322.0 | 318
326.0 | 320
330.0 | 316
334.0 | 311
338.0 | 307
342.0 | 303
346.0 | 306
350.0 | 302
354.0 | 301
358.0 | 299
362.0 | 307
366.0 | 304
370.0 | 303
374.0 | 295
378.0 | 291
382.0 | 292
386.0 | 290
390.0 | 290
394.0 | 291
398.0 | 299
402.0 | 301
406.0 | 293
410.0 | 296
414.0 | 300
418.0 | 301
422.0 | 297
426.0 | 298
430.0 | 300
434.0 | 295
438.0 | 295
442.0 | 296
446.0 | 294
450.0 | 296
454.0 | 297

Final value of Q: 5.8 N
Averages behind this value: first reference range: 306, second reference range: 295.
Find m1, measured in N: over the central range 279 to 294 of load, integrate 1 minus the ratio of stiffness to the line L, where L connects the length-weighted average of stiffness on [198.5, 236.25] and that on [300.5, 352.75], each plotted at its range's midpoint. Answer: 5.9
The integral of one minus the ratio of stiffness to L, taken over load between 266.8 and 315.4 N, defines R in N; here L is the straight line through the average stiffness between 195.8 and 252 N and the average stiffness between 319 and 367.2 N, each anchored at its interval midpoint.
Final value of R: 9.6 N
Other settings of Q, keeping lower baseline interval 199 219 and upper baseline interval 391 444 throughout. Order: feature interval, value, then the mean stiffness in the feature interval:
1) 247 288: 3.8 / 271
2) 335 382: -0.6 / 301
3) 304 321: -0.4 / 304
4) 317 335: -1.0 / 315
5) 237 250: -0.4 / 307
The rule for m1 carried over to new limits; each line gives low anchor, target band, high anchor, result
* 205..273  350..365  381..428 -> -0.2 N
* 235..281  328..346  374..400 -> -1.0 N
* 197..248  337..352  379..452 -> -0.3 N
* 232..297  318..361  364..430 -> -3.6 N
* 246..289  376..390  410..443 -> 0.0 N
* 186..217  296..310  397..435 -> 1.4 N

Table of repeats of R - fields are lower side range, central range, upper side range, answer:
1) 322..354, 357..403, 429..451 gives 1.1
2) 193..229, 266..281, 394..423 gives 1.6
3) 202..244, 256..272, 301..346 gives 0.3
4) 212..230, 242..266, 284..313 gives -2.6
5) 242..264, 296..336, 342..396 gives 0.5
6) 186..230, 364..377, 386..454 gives -0.1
